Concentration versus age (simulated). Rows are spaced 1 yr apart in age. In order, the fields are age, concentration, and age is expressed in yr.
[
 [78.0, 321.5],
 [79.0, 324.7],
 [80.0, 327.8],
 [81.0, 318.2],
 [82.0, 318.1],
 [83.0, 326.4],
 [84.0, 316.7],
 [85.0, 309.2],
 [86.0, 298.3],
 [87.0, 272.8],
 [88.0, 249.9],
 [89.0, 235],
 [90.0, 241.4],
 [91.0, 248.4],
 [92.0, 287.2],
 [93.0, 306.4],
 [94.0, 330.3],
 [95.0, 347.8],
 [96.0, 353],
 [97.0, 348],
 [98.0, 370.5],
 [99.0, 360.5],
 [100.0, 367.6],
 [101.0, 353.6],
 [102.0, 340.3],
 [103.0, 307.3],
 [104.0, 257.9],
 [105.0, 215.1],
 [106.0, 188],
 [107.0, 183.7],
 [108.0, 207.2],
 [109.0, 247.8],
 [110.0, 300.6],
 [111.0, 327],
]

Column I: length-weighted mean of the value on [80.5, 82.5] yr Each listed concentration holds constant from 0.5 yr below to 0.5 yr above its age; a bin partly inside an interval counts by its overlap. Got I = 318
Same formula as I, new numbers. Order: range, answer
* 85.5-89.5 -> 264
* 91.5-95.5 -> 318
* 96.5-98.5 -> 359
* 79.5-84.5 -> 321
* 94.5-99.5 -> 356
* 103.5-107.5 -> 211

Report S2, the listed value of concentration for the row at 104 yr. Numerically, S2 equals 257.9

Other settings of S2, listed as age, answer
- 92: 287.2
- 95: 347.8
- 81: 318.2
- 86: 298.3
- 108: 207.2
